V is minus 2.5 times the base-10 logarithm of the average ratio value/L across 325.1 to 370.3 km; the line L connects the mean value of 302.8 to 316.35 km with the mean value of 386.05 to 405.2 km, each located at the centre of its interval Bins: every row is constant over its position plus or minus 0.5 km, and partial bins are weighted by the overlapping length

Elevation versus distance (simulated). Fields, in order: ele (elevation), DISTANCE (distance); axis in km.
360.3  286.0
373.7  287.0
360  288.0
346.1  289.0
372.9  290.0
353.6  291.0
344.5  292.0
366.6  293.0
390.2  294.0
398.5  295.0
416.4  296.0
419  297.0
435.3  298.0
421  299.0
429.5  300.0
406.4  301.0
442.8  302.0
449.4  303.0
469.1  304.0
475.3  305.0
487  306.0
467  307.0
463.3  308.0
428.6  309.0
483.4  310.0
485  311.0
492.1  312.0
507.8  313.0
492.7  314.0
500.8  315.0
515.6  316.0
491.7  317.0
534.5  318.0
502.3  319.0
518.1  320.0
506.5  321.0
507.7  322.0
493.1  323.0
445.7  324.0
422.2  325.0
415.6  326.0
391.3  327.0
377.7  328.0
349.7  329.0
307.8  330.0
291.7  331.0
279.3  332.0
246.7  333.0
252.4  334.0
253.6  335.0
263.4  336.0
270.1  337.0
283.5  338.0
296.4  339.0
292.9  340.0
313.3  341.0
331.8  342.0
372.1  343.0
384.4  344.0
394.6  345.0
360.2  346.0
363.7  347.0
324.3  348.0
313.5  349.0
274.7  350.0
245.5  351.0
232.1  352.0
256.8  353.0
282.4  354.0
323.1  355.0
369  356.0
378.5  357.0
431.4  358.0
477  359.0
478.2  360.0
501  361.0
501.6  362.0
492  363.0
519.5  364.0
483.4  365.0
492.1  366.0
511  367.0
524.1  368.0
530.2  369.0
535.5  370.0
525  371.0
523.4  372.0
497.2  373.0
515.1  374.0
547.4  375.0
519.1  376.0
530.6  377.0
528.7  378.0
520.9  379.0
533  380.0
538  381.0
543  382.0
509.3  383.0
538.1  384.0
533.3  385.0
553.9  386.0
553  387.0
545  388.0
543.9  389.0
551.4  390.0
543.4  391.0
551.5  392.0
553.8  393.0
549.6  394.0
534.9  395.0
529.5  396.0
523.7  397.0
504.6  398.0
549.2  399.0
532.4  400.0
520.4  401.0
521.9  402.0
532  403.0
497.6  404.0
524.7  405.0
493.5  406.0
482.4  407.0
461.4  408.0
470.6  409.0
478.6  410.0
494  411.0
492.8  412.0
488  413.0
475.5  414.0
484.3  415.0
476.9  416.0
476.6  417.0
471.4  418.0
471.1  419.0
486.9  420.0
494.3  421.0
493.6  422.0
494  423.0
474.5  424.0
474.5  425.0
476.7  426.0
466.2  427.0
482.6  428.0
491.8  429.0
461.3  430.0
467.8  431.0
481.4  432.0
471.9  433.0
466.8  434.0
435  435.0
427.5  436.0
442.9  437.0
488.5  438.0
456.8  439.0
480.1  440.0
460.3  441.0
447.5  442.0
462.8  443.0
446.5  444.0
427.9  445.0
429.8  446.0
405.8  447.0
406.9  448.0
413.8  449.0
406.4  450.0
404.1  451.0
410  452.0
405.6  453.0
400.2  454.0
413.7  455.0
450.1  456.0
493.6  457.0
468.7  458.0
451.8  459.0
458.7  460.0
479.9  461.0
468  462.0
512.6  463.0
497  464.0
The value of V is 0.35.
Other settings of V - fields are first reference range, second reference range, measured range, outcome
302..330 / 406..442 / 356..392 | -0.10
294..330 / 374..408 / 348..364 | 0.31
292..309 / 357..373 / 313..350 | 0.21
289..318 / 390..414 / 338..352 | 0.41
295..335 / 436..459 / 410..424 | -0.11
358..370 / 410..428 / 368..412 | -0.07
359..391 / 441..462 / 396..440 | -0.03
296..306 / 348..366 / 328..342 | 0.37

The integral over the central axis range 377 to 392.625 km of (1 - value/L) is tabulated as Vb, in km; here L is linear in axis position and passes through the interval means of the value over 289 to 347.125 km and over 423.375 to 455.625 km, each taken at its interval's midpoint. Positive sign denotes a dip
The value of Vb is -4.1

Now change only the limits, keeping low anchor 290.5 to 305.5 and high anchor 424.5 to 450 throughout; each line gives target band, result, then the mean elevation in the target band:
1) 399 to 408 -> -1.37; 512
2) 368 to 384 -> -3.30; 527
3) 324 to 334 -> 1.89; 343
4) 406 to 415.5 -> -0.75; 482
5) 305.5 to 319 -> -2.27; 489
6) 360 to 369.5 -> -1.56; 505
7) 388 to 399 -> -2.44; 539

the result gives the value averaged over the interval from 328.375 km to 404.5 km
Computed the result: 440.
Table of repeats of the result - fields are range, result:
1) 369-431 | 511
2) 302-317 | 479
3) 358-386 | 516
